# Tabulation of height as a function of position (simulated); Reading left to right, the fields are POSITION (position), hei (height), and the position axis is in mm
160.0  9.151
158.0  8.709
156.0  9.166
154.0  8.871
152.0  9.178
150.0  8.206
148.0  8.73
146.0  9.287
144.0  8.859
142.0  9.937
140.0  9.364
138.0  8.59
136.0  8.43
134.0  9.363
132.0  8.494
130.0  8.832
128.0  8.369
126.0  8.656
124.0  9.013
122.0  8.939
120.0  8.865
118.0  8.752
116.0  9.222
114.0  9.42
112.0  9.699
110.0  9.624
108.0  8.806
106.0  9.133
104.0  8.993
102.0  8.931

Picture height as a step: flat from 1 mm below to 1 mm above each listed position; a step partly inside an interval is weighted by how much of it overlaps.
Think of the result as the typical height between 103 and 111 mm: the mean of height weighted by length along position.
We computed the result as 9.14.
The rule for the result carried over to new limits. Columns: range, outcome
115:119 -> 8.99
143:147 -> 9.07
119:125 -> 8.94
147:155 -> 8.75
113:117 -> 9.32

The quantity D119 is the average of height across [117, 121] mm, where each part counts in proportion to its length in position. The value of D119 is 8.81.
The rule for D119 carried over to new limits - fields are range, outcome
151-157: 9.07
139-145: 9.39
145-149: 9.01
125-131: 8.62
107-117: 9.35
